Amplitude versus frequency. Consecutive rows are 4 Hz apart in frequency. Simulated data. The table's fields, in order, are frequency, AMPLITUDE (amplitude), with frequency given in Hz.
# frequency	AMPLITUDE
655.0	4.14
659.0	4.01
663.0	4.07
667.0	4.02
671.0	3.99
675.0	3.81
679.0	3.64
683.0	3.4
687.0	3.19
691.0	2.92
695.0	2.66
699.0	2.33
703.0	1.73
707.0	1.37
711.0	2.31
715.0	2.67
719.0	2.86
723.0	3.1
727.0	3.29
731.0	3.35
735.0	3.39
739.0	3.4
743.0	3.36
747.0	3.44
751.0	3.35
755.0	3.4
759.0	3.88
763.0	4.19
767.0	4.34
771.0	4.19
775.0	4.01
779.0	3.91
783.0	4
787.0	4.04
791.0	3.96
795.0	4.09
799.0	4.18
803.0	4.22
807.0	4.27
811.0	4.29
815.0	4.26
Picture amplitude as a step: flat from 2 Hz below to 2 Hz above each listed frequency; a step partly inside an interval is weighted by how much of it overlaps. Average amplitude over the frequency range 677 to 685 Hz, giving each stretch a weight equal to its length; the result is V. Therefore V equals 3.52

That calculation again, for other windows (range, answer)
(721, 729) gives 3.2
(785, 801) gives 4.07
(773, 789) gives 3.99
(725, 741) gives 3.36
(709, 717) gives 2.49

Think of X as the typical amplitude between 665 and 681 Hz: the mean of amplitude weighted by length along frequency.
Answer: 3.87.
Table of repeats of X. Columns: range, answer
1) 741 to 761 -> 3.49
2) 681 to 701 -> 2.9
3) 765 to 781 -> 4.11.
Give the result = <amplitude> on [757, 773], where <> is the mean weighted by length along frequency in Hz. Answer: 4.15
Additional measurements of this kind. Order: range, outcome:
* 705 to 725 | 2.46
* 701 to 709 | 1.55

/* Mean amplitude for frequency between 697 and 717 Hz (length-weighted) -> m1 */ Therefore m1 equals 2.08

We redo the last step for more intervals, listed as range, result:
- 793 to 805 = 4.16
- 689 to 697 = 2.79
